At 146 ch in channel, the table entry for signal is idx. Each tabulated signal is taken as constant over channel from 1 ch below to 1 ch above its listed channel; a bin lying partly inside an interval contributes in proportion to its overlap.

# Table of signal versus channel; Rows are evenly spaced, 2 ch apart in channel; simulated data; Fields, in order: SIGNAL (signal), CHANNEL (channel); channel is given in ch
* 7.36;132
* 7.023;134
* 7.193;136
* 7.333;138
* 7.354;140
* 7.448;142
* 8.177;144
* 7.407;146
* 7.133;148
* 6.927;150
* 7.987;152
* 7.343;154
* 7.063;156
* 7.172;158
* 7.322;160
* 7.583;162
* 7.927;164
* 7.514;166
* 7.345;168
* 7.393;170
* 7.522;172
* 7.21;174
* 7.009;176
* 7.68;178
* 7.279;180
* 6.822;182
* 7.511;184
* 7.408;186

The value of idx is 7.407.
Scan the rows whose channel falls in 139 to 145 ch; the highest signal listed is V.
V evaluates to 8.177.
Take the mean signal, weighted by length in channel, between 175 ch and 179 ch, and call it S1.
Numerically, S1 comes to 7.34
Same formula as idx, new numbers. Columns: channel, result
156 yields 7.063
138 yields 7.333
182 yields 6.822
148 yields 7.133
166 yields 7.514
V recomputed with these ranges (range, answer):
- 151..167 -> 7.987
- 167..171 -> 7.393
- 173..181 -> 7.68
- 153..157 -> 7.343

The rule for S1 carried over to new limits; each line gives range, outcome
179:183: 7.05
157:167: 7.5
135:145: 7.5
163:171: 7.54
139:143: 7.4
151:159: 7.39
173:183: 7.2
